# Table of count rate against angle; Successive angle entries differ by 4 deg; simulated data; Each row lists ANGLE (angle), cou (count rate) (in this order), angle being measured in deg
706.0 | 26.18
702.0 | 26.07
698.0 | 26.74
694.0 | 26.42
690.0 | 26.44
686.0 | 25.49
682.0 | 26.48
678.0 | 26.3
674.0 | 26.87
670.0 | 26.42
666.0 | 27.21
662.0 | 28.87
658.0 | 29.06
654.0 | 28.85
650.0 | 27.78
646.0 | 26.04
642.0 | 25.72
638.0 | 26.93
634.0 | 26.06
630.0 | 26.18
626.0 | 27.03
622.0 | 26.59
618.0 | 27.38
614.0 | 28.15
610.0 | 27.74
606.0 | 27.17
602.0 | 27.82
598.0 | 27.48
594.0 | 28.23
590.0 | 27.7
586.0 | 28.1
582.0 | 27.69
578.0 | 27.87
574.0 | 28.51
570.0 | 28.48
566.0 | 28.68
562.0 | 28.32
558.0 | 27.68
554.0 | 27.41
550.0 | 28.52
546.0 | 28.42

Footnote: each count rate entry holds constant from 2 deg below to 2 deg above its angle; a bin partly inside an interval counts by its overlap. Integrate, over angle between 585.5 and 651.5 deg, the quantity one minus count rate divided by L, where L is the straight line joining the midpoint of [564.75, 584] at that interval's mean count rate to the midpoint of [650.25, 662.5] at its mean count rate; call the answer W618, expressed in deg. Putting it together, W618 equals 3.15 deg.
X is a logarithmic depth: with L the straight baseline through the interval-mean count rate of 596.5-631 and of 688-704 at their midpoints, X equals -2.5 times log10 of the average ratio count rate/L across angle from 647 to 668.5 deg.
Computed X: -0.05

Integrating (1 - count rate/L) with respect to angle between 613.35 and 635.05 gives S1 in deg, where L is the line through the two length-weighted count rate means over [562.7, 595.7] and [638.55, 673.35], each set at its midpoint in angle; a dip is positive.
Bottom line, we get 0.69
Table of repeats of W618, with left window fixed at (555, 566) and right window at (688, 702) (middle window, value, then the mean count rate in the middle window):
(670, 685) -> 0.12 deg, 26.5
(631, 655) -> 0.26 deg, 26.8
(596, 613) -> -0.03 deg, 27.6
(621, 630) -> 0.20 deg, 26.7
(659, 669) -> -0.43 deg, 28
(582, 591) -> -0.04 deg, 27.9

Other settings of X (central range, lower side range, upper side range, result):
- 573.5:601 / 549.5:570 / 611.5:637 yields -0.01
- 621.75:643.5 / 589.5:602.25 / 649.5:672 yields 0.06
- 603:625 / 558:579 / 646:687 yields 0.02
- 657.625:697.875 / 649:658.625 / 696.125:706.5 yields 0.02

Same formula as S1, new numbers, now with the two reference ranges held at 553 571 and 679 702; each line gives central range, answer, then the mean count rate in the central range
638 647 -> 0.30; 26.1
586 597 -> -0.09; 27.9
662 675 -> -0.26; 27.1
